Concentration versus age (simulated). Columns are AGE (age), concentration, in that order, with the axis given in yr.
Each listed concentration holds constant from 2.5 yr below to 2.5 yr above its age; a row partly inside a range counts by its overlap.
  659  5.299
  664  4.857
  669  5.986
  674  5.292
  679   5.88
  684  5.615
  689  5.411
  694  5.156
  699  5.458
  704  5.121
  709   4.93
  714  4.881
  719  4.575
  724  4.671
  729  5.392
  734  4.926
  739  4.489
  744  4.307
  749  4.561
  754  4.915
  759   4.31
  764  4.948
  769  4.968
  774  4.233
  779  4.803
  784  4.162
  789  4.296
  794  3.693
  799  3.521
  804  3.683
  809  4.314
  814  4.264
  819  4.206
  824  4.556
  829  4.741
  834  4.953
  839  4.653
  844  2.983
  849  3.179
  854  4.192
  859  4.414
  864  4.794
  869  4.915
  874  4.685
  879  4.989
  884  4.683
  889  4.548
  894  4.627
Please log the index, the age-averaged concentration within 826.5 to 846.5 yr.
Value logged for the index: 4.33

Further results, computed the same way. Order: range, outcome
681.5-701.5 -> 5.41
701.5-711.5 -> 5.03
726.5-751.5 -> 4.74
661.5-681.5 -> 5.5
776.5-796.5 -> 4.24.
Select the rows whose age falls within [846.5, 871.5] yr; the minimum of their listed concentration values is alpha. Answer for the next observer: 3.179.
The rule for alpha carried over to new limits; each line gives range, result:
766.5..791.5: 4.162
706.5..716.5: 4.881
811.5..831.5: 4.206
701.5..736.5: 4.575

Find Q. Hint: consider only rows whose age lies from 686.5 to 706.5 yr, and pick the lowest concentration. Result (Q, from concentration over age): 5.121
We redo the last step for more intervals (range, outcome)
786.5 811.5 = 3.521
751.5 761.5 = 4.31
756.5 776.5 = 4.233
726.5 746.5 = 4.307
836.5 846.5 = 2.983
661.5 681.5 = 4.857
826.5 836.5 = 4.741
